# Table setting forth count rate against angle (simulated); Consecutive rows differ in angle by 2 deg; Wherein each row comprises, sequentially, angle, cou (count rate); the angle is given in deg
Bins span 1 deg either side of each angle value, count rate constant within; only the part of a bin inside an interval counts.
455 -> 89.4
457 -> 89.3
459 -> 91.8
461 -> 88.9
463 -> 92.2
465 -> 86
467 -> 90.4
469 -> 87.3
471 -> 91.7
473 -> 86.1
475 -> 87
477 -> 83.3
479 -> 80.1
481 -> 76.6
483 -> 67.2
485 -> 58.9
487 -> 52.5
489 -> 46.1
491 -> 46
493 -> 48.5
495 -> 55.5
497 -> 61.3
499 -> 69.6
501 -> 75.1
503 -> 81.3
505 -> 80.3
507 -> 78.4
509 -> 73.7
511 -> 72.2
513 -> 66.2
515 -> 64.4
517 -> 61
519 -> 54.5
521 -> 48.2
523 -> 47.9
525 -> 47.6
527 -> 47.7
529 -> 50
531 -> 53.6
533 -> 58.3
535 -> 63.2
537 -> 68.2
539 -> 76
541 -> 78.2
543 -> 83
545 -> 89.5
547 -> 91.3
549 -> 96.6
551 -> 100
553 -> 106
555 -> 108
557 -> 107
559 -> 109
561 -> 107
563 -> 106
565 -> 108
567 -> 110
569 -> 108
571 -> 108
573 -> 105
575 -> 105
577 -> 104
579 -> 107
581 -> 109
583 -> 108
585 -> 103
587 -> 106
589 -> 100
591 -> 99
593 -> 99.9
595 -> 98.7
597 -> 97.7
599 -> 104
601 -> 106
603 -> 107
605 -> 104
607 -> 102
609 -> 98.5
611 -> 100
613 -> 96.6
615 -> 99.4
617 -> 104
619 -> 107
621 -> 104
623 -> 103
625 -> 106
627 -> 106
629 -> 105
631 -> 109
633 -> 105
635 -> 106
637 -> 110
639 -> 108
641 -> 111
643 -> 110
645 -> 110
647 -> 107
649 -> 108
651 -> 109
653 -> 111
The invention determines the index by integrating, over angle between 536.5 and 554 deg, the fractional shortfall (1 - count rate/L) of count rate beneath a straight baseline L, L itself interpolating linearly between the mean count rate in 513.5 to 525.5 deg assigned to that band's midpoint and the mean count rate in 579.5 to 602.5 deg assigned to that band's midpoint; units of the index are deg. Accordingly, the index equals -3.8 deg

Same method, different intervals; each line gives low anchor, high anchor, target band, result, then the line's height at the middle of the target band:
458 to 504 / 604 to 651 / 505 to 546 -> 9.4 deg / 83.5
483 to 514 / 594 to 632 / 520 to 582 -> -3.0 deg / 82.2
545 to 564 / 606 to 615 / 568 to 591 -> -1.0 deg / 101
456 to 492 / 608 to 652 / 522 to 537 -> 5.8 deg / 87.7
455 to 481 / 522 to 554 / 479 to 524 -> 9.4 deg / 80.2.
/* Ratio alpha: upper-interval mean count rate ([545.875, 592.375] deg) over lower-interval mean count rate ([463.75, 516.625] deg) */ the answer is 1.5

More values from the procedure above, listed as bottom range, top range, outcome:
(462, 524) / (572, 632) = 1.48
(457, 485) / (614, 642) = 1.25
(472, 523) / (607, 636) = 1.55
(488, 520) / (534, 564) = 1.43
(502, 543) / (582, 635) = 1.61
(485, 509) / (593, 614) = 1.60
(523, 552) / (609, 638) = 1.47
